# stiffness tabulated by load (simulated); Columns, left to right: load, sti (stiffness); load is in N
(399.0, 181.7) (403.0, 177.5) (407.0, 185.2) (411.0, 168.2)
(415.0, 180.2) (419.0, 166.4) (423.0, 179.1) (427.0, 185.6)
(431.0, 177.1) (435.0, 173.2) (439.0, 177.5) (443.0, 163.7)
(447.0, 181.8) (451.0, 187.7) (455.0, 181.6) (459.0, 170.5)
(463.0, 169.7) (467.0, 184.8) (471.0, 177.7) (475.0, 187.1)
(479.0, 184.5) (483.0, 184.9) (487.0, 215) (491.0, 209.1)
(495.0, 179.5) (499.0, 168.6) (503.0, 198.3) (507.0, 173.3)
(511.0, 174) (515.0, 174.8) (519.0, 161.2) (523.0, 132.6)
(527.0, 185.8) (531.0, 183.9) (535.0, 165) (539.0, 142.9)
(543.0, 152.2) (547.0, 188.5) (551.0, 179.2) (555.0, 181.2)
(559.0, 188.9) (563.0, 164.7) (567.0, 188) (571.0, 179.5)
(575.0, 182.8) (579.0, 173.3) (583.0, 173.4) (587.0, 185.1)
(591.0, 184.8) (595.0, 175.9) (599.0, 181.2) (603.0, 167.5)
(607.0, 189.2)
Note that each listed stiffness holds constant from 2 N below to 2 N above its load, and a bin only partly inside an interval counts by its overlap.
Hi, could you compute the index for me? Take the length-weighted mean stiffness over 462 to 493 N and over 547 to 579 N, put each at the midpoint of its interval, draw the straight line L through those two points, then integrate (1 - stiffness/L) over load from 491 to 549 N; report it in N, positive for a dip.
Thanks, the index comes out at 4.3 N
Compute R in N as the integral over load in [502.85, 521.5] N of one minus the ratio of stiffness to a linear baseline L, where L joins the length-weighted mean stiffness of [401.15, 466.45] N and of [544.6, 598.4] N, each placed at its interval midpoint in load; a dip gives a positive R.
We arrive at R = 0.60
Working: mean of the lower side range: 177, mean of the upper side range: 180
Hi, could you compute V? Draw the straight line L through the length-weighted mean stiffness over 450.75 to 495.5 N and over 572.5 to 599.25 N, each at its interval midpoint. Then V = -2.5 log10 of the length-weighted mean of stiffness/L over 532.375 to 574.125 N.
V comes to 0.05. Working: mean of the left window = 186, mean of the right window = 179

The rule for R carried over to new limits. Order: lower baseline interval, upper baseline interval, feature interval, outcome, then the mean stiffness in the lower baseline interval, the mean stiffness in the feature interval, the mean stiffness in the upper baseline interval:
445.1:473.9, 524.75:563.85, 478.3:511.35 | -2.1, 179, 188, 173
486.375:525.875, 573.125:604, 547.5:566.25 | -0.2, 178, 180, 178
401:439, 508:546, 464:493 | -3.6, 177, 191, 165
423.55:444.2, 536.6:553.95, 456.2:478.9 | -0.7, 176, 179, 167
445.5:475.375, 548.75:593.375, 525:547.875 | 1.4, 180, 169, 180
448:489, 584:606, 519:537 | 1.5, 184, 166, 179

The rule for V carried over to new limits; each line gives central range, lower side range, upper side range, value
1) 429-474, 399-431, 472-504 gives 0.041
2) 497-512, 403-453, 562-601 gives -0.004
